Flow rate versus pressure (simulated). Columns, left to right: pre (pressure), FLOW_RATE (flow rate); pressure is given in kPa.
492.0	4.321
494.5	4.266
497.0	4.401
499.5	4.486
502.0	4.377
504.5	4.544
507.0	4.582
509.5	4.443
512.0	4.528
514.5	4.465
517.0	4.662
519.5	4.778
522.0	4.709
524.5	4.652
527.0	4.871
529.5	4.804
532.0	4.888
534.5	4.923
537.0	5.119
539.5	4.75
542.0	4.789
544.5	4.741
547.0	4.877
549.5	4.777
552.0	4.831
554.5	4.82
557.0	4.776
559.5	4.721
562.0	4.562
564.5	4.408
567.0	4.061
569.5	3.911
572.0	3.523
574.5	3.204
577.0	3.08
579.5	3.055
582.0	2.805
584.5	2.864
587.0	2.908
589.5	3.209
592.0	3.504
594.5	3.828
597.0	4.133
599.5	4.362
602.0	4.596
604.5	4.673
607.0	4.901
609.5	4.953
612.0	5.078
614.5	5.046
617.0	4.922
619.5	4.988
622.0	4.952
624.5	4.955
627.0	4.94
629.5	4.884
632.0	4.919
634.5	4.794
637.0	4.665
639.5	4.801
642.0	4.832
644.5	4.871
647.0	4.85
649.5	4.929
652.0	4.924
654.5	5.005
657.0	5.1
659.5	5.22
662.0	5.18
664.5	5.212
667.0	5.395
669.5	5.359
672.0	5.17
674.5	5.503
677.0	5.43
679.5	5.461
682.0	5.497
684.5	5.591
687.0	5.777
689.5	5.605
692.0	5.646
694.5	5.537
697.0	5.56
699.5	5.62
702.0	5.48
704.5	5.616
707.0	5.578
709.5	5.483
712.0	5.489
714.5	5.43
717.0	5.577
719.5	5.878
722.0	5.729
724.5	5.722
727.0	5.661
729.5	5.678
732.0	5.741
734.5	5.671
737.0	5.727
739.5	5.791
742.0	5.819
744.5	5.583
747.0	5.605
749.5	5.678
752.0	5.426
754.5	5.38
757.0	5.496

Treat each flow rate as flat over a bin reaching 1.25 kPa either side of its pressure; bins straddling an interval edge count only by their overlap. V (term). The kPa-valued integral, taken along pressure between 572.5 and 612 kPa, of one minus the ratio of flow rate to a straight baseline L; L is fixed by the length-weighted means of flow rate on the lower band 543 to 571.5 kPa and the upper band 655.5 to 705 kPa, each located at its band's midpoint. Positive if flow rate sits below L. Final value 8.6 kPa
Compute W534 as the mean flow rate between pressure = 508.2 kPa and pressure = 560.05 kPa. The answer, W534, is 4.76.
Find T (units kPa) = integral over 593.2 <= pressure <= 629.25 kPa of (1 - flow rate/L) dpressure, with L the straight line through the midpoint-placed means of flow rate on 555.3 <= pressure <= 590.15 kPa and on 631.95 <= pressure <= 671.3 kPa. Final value -3.4 kPa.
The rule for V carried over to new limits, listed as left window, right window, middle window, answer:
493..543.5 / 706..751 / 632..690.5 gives 1.8 kPa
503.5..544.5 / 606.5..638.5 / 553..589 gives 7.9 kPa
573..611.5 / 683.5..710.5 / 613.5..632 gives -2.8 kPa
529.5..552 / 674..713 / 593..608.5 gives 2.2 kPa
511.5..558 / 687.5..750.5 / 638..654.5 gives 1.3 kPa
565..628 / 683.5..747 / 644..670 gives -1.1 kPa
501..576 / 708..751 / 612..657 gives 1.8 kPa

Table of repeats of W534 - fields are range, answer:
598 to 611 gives 4.69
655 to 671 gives 5.23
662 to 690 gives 5.44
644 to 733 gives 5.43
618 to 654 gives 4.88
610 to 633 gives 4.96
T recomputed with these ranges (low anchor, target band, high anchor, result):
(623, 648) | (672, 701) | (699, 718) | -1.21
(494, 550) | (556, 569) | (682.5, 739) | 1.10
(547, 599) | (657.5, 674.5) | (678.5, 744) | -0.71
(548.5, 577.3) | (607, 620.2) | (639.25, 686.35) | -0.72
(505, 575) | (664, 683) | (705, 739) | -0.06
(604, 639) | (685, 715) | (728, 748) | -0.72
